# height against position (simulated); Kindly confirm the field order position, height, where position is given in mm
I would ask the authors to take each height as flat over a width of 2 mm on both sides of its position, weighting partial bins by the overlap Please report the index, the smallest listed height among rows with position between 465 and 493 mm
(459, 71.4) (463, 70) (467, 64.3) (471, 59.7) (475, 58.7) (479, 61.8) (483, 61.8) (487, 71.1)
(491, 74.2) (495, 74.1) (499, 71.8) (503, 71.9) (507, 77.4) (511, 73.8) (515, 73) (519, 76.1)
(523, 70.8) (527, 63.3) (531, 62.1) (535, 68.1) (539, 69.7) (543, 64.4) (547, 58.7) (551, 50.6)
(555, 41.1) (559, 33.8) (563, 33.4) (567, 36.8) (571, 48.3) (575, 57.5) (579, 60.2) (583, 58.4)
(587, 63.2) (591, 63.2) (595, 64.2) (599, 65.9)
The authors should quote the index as 58.7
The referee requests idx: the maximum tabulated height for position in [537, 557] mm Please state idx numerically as 69.7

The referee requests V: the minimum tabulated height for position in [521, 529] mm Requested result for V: 63.3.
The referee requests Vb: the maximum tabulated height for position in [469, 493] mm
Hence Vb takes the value 74.2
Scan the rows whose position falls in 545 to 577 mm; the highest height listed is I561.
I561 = 58.7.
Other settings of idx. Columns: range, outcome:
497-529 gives 77.4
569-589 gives 63.2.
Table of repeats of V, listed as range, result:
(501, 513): 71.9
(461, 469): 64.3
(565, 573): 36.8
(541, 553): 50.6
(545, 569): 33.4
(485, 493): 71.1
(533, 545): 64.4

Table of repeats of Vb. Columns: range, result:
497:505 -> 71.9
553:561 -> 41.1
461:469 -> 70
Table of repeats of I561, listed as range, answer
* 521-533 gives 70.8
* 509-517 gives 73.8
